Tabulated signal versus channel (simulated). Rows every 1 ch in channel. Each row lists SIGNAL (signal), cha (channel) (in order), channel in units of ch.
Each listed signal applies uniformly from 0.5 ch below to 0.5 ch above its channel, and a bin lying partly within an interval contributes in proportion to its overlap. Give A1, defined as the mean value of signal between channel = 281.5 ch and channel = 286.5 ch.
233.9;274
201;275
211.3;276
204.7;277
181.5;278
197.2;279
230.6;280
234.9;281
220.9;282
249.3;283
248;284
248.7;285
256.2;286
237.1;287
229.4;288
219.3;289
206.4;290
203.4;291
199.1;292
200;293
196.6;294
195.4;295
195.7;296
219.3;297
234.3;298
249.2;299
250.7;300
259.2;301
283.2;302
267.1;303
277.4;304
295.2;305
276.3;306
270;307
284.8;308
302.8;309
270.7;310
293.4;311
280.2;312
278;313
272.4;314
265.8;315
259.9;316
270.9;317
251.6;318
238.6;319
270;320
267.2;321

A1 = 245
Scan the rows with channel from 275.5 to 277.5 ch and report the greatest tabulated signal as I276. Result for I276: 211.3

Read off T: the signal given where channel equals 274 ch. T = 233.9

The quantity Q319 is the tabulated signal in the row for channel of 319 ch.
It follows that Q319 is 238.6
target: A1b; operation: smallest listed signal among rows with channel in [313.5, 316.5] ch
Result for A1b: 259.9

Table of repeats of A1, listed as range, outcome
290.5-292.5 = 201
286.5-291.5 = 219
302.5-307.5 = 277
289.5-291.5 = 205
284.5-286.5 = 252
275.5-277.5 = 208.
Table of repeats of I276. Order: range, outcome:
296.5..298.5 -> 234.3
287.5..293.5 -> 229.4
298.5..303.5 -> 283.2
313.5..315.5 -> 272.4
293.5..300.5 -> 250.7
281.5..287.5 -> 256.2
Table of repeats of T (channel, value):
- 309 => 302.8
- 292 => 199.1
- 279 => 197.2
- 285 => 248.7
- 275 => 201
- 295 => 195.4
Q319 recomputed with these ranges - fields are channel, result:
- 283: 249.3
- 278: 181.5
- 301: 259.2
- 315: 265.8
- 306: 276.3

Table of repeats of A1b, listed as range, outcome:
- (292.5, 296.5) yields 195.4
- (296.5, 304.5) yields 219.3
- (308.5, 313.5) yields 270.7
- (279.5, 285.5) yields 220.9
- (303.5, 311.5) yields 270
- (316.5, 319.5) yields 238.6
